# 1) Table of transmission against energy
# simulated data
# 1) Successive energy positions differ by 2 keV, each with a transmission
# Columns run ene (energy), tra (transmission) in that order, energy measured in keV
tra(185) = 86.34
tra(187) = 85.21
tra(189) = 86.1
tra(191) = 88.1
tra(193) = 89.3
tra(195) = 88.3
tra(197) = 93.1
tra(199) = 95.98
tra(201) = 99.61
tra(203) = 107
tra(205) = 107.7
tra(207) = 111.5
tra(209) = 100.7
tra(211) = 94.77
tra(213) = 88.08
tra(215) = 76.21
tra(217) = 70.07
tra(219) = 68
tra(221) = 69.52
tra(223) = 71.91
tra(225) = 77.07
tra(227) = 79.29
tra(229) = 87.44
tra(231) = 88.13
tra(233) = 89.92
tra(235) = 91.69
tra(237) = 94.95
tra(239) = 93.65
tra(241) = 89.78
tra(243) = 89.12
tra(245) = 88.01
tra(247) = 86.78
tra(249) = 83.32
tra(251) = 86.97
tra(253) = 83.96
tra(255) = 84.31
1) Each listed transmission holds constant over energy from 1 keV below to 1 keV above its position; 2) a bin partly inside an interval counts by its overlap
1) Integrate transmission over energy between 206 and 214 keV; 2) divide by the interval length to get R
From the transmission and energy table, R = 98.8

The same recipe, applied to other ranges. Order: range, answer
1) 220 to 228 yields 74.4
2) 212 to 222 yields 74.4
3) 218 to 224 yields 69.8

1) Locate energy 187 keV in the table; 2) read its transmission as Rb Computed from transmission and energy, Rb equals 85.21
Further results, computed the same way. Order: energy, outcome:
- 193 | 89.3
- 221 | 69.52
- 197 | 93.1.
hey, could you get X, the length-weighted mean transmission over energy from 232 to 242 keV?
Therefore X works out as 92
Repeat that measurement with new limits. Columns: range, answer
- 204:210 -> 107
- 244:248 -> 87.4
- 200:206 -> 105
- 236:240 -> 94.3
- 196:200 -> 94.5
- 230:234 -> 89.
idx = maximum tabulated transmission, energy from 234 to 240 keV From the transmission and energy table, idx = 94.95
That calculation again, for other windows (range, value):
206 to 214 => 111.5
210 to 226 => 94.77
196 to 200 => 95.98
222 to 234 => 89.92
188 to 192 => 88.1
